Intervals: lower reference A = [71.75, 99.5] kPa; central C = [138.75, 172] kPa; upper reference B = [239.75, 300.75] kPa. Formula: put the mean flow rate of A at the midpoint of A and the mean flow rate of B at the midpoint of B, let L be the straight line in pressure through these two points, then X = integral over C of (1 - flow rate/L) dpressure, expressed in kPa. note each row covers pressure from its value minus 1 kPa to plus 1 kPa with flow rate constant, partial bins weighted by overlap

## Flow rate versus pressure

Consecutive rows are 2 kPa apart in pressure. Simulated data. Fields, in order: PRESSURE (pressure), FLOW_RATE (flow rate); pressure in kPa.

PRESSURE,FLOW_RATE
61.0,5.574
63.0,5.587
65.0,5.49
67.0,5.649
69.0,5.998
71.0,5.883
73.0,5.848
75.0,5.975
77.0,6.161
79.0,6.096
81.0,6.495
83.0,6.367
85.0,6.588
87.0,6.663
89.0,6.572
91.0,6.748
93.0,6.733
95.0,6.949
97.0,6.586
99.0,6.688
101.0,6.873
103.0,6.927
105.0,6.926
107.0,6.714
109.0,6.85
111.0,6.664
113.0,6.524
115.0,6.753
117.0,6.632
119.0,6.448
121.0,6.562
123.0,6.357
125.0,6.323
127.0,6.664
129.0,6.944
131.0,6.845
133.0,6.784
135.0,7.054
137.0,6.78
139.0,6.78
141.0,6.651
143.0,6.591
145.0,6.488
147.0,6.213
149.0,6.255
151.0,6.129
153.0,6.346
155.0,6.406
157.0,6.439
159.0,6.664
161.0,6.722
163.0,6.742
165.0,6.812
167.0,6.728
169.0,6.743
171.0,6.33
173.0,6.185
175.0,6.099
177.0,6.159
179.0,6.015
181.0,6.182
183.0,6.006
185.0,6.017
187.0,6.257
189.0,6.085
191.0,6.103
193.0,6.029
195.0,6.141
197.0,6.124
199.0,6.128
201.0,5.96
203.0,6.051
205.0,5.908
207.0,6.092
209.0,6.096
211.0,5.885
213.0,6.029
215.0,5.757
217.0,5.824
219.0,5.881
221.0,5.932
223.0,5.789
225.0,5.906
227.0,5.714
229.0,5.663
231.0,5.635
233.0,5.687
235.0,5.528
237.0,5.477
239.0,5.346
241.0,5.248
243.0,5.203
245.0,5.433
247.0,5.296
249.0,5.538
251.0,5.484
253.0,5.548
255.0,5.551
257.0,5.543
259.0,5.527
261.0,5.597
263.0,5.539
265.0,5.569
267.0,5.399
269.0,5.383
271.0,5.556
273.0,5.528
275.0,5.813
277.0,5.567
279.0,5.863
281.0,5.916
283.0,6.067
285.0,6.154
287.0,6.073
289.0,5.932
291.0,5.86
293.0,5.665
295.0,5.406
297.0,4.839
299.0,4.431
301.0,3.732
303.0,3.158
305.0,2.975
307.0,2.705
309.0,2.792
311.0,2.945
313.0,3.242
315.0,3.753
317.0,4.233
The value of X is -2.3 kPa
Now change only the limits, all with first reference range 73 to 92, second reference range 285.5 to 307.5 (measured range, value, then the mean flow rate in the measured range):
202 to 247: -3.92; 5.72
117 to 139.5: -2.49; 6.68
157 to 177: -2.86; 6.53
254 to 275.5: -2.59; 5.54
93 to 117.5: -2.21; 6.76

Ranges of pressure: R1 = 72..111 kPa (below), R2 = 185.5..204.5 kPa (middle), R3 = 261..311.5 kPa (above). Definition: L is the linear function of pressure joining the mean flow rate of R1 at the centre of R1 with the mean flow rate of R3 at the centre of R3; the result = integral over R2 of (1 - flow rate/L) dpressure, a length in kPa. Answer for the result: -1.1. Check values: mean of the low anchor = 6.57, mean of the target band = 6.09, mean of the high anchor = 5.03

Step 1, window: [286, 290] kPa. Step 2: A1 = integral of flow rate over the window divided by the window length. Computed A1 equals 6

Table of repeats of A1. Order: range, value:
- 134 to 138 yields 6.92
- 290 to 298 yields 5.44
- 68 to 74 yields 5.91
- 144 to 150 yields 6.32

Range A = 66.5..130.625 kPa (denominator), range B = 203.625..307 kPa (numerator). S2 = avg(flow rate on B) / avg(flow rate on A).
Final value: 0.8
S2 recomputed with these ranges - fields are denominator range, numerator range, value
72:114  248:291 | 0.86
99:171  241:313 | 0.77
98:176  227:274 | 0.83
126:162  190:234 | 0.90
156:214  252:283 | 0.90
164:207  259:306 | 0.86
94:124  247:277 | 0.83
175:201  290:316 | 0.65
